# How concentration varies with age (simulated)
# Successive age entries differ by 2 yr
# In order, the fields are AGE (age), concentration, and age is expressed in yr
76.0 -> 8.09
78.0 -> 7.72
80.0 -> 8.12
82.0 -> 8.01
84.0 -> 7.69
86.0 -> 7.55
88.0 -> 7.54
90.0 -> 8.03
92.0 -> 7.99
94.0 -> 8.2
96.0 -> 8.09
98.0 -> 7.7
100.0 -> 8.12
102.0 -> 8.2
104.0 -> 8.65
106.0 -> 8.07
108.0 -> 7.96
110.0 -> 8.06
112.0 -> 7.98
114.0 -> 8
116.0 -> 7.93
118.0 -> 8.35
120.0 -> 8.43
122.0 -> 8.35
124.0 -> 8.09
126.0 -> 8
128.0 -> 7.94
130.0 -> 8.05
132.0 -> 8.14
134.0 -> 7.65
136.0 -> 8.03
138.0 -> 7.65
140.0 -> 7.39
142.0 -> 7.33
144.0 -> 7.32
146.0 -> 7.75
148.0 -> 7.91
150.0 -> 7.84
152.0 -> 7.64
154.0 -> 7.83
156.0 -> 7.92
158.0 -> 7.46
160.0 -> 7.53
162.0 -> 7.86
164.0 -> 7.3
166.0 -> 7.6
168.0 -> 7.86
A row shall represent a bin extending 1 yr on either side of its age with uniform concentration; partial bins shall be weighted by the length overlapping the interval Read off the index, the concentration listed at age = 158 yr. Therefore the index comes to 7.46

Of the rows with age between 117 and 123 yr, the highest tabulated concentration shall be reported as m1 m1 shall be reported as 8.43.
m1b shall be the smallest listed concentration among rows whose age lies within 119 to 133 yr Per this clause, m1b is 7.94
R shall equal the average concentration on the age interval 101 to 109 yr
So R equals 8.22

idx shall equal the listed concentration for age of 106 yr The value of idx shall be 8.07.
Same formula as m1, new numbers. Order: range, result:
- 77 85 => 8.12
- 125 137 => 8.14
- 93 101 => 8.2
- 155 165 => 7.92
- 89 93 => 8.03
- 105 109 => 8.07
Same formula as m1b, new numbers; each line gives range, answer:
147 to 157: 7.64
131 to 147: 7.32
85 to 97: 7.54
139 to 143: 7.33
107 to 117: 7.93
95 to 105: 7.7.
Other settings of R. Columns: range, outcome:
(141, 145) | 7.33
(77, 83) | 7.95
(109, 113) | 8.02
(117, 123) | 8.38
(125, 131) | 8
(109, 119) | 8.06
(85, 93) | 7.78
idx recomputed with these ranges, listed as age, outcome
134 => 7.65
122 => 8.35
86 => 7.55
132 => 8.14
